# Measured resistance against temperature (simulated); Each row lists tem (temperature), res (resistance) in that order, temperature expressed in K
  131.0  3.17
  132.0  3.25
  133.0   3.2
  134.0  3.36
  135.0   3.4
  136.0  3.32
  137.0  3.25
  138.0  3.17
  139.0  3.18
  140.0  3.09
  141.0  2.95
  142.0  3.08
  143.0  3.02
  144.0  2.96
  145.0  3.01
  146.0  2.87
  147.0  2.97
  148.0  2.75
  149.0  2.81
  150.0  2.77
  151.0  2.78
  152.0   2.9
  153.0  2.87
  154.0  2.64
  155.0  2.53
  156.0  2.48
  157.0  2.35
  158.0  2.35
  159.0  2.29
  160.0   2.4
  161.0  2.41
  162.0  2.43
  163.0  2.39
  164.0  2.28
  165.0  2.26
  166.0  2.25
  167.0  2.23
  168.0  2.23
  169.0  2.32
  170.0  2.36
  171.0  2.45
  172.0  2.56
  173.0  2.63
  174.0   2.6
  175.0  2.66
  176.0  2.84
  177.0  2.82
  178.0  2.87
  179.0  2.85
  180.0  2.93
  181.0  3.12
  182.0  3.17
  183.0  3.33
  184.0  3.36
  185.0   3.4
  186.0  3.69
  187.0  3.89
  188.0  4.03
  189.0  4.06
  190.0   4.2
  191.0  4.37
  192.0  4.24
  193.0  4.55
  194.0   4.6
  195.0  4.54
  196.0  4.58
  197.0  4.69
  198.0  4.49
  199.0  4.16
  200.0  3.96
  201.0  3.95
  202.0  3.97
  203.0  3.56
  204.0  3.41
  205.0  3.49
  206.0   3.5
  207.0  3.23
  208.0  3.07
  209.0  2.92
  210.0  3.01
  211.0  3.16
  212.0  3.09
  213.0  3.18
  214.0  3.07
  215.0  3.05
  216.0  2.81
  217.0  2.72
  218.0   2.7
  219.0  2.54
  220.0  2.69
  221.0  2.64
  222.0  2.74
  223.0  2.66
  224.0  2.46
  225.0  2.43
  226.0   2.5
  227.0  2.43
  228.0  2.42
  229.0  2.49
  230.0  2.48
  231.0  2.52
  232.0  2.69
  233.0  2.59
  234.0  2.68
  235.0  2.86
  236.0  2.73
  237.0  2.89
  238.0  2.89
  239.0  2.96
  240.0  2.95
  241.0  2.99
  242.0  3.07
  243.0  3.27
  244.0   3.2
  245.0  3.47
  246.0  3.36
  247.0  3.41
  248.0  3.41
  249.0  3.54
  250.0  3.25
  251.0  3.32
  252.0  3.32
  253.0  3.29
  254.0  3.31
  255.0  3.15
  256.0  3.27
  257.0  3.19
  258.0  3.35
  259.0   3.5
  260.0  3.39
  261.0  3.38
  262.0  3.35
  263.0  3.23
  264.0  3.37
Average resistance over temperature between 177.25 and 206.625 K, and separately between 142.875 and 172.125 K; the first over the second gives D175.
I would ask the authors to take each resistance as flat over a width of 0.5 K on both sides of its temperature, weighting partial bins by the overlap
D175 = 1.49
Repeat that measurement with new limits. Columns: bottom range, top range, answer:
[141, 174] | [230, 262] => 1.21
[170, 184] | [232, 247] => 1.06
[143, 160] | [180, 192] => 1.36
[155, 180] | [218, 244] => 1.09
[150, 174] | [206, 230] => 1.13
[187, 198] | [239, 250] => 0.74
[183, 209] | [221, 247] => 0.71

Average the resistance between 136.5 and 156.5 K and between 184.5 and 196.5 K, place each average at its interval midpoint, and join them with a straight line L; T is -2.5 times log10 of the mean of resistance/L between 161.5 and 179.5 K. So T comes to 0.40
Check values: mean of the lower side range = 2.9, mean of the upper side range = 4.18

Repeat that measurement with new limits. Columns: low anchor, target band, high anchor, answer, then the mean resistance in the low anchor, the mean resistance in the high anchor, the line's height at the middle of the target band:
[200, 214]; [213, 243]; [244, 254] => 0.23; 3.36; 3.36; 3.36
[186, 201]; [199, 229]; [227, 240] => 0.15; 4.28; 2.68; 3.46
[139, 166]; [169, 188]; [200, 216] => 0.00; 2.68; 3.32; 2.98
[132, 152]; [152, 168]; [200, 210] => 0.29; 3.05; 3.46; 3.17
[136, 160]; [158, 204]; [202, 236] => -0.15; 2.83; 2.86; 2.84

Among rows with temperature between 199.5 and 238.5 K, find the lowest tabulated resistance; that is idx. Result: 2.42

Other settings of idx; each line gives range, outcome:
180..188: 2.93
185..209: 2.92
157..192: 2.23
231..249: 2.52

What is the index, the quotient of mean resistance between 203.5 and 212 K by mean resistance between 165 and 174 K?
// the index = 1.3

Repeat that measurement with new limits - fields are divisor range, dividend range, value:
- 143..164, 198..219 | 1.25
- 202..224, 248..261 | 1.10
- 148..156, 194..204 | 1.53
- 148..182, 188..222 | 1.39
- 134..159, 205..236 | 0.96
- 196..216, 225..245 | 0.79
